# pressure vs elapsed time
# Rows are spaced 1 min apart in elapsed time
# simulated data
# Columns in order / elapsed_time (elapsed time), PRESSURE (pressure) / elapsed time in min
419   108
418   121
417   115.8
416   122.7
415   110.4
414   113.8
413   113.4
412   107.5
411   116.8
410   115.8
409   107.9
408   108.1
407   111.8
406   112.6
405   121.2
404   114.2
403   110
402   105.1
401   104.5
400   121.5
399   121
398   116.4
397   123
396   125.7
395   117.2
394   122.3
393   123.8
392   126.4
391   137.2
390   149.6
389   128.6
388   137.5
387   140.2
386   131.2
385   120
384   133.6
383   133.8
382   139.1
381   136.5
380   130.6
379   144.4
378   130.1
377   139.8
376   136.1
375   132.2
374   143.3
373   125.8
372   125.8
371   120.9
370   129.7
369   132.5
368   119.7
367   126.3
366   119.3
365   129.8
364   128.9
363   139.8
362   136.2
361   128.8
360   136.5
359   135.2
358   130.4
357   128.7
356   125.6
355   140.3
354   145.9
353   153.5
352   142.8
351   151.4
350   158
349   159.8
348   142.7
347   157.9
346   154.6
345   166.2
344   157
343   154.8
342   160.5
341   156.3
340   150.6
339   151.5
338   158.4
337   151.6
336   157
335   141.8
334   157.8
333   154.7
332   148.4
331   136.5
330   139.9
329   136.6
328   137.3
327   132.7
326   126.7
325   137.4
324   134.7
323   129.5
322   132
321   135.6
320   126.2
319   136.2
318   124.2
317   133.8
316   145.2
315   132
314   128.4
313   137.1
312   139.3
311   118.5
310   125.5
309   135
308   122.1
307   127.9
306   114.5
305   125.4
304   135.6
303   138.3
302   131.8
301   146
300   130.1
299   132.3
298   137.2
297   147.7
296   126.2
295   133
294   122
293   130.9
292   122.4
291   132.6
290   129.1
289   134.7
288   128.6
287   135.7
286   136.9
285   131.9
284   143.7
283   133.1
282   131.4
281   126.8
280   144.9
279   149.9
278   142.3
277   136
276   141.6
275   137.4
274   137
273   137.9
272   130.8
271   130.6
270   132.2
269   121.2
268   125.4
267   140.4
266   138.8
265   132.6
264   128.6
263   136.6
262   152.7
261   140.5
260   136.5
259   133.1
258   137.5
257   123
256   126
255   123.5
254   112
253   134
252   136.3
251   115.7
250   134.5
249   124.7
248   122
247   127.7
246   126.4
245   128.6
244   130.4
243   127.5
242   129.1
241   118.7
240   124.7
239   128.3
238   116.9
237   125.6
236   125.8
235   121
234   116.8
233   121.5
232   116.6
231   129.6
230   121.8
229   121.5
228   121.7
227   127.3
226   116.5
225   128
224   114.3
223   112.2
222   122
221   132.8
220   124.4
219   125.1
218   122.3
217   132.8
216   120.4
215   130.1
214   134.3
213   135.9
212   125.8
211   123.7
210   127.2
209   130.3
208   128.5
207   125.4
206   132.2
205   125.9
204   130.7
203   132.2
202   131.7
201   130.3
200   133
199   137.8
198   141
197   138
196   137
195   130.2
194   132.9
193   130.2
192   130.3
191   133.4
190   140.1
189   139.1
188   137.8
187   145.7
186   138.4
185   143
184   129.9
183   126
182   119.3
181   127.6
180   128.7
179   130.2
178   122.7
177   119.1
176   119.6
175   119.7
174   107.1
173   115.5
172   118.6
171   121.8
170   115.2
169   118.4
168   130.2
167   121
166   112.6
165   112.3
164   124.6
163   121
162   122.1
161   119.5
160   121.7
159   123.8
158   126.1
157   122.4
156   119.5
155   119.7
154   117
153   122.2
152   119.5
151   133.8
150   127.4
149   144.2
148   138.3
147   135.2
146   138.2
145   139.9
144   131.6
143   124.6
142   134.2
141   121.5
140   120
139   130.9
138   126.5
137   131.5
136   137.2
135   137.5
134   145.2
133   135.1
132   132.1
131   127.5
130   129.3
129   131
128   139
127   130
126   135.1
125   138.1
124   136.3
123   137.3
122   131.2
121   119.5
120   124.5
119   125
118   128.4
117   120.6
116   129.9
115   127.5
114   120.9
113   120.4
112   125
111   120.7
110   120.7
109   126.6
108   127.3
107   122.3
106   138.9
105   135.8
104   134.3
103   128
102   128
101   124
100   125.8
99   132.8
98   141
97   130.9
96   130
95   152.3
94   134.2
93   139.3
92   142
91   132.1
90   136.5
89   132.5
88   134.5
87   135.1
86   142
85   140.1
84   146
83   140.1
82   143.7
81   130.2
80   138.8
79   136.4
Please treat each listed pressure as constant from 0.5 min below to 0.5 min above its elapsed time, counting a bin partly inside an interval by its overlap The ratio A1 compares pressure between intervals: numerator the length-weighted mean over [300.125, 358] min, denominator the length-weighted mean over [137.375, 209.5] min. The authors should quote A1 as 1.1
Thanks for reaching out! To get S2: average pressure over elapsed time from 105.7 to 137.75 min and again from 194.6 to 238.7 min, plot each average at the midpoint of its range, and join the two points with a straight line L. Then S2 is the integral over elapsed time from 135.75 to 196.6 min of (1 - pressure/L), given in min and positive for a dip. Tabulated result 0.6 min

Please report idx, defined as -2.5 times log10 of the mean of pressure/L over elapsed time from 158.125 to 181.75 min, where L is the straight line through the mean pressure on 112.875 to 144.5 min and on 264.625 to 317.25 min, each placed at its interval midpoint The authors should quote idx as 0.09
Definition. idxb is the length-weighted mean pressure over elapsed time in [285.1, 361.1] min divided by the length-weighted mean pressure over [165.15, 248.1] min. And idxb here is 1.10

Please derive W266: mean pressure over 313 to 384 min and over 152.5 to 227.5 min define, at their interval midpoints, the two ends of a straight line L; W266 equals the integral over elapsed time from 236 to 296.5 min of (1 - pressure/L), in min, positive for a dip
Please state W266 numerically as 0.7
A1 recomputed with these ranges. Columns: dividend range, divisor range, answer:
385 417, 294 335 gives 0.89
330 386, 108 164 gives 1.10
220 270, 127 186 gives 1.00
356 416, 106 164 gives 0.98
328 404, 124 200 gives 1.06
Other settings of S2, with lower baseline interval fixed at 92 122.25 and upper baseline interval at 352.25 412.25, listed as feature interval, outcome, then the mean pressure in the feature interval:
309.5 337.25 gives -1.98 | 137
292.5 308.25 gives -0.44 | 131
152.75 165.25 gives 0.75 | 121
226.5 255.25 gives 0.84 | 124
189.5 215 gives -0.67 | 132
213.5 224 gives 0.27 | 125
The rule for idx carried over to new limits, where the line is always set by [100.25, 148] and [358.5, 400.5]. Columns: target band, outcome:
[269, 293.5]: -0.04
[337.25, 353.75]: -0.19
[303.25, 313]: 0.02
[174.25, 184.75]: 0.05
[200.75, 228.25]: 0.03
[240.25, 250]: 0.03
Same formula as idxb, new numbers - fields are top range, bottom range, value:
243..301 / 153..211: 1.05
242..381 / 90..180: 1.06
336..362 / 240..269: 1.14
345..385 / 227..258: 1.10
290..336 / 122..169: 1.04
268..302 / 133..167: 1.05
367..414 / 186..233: 0.97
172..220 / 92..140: 0.99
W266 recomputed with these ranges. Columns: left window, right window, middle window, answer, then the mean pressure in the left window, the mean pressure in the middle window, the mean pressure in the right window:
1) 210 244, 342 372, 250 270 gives -0.5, 124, 131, 140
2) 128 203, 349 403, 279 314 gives -0.5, 128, 132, 131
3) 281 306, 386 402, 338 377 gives -3.7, 133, 141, 126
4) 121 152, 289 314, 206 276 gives 2.1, 133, 128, 131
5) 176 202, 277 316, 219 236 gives 1.4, 133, 122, 133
